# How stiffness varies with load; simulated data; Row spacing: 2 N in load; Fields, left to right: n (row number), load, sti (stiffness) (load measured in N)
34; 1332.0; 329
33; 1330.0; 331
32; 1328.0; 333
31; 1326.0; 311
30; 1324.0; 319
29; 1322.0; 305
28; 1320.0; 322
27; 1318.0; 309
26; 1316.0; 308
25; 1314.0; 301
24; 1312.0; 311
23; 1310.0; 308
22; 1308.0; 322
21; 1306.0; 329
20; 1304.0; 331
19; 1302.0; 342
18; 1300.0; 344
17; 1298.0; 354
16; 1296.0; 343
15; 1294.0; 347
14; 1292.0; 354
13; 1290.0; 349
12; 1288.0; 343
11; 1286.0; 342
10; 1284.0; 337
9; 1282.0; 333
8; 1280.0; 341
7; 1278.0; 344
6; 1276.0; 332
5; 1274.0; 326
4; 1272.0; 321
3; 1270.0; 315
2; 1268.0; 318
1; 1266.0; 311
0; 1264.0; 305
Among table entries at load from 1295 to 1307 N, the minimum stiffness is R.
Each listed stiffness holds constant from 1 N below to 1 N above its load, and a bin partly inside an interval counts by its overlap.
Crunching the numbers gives 329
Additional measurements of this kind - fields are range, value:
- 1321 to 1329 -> 305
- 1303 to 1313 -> 308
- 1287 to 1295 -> 343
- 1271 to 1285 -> 321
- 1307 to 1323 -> 301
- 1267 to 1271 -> 315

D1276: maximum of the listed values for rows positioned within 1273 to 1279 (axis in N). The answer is 344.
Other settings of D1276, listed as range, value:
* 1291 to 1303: 354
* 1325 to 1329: 333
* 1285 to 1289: 343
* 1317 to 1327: 322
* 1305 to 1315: 329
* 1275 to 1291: 349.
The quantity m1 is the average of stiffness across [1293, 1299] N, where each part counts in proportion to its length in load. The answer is 348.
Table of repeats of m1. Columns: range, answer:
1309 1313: 310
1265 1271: 315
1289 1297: 348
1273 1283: 335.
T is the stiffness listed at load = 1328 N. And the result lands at 333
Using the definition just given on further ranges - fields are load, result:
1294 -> 347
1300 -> 344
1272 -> 321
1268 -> 318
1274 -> 326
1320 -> 322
